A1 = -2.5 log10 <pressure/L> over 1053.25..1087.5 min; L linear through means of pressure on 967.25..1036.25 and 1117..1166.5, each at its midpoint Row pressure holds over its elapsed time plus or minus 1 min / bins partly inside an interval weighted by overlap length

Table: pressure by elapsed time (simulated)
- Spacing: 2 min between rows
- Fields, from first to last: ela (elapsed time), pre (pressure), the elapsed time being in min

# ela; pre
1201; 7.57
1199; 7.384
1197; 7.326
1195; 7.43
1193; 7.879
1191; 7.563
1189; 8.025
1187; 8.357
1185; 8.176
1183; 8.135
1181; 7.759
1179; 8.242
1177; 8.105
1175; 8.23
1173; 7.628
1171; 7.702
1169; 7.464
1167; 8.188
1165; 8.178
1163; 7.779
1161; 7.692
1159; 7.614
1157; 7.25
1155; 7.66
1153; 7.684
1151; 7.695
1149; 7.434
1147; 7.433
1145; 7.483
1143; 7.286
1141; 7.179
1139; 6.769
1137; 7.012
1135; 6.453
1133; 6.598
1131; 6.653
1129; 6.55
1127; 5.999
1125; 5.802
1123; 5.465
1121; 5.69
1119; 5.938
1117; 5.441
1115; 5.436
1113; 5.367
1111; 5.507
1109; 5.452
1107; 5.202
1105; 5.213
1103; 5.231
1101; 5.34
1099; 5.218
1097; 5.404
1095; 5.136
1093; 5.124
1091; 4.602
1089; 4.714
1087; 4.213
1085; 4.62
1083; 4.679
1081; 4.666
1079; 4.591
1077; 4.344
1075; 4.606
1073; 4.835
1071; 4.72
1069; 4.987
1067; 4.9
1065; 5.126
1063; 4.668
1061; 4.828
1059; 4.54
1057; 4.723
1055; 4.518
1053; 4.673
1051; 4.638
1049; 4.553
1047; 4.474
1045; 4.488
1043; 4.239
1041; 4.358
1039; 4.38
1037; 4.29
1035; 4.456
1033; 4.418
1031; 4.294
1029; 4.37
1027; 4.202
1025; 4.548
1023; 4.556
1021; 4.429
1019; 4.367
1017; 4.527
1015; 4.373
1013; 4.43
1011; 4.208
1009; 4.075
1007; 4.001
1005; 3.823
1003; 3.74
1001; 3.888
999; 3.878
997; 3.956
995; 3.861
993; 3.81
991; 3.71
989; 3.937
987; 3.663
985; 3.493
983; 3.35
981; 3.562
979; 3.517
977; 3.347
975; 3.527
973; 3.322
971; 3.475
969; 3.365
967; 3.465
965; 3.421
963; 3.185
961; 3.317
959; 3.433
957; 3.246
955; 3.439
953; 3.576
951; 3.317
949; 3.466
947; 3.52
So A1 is 0.16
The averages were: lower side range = 3.95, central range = 4.69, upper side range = 6.95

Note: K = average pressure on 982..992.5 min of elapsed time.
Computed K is 3.64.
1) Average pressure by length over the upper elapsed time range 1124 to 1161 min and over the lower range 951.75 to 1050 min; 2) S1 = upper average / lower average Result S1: 1.80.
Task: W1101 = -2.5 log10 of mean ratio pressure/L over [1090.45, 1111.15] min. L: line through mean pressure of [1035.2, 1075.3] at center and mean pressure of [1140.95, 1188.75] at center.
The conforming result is 0.14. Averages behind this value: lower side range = 4.62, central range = 5.22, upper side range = 7.78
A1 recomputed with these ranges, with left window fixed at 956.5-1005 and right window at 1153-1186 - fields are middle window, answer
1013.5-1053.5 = 0.08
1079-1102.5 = 0.24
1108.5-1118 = 0.21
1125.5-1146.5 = 0.05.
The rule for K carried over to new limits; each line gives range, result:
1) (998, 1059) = 4.33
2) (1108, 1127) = 5.59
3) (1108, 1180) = 6.95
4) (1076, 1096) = 4.67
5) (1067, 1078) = 4.72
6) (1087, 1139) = 5.62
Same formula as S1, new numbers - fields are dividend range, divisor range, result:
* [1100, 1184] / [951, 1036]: 1.78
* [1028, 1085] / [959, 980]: 1.35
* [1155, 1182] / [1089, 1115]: 1.50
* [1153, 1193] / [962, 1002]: 2.20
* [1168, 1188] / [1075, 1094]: 1.73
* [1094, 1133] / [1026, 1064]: 1.25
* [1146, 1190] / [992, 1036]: 1.87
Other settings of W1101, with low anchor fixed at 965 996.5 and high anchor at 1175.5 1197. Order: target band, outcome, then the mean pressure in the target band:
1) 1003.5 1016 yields 0.01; 4.14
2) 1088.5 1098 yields 0.19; 5.01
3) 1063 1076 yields 0.13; 4.85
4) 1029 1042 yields 0.09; 4.37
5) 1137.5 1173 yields -0.04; 7.55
